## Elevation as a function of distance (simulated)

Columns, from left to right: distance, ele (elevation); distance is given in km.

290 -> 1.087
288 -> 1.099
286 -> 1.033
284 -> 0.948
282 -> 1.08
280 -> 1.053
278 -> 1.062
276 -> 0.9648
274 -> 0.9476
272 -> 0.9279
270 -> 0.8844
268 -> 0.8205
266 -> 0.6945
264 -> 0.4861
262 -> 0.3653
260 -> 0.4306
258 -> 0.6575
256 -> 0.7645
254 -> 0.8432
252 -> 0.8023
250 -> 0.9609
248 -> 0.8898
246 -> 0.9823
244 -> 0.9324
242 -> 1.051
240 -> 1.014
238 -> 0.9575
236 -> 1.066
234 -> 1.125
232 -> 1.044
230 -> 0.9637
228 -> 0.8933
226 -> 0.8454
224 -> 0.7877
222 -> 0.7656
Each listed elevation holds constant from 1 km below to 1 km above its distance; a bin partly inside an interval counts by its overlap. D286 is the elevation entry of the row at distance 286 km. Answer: 1.033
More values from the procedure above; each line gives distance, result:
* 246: 0.9823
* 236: 1.066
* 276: 0.9648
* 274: 0.9476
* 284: 0.948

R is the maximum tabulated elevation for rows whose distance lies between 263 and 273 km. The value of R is 0.9279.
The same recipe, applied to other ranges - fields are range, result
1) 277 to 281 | 1.062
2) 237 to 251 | 1.051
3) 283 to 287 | 1.033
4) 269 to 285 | 1.08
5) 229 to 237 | 1.125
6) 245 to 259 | 0.9823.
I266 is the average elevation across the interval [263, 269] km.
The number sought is 0.667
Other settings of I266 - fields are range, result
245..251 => 0.944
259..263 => 0.398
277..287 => 1.04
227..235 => 1.01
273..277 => 0.956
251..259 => 0.767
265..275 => 0.855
